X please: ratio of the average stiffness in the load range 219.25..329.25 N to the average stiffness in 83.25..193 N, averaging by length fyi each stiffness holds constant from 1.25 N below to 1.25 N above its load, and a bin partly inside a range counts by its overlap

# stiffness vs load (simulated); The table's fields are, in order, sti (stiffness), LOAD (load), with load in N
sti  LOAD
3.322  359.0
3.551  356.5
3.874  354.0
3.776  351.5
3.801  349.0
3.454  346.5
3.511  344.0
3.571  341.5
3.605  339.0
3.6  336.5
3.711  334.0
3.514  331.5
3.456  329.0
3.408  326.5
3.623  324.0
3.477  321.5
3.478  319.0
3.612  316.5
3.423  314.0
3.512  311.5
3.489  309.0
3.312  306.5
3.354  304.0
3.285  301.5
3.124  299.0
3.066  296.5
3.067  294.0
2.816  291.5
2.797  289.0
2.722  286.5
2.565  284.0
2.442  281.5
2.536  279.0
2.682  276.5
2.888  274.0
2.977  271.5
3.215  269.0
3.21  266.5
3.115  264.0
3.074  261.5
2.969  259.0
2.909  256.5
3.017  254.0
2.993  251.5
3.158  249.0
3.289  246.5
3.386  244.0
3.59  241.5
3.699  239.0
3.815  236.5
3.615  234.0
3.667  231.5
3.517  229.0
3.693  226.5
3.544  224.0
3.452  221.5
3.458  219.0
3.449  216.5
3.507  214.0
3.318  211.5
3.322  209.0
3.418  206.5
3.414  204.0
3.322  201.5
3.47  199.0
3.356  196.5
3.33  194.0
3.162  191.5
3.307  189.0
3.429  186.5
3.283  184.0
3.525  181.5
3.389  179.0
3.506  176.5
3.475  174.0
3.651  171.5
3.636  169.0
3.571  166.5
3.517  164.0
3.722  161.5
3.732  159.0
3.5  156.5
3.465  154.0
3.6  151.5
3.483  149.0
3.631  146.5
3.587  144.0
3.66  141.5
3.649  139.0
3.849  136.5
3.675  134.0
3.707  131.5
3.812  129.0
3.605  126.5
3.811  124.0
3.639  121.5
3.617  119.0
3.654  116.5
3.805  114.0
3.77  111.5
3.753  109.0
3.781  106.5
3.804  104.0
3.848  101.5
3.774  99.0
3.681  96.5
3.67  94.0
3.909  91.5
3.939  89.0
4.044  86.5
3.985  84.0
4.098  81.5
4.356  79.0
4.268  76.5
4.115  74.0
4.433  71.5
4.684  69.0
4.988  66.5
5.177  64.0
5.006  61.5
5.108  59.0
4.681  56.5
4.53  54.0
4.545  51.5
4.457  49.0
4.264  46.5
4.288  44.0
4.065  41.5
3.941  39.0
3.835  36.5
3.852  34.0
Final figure 0.88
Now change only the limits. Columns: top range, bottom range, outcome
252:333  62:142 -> 0.79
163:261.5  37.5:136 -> 0.83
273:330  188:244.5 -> 0.90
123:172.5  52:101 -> 0.84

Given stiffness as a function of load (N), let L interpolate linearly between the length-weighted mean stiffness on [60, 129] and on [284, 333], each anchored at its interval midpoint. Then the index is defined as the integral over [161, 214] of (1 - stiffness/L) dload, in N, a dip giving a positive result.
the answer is 4.0 N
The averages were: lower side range 4.04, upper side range 3.27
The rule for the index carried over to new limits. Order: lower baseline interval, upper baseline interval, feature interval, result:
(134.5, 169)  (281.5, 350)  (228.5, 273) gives 2.1 N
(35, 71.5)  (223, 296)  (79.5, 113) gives 3.0 N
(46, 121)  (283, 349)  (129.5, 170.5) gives 3.3 N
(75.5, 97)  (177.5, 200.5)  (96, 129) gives 0.9 N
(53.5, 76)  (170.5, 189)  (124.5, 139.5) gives 1.0 N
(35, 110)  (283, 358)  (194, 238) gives 3.0 N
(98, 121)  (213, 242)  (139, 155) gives 0.5 N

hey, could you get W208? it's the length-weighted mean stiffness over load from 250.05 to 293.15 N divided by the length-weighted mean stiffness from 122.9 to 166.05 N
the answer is 0.8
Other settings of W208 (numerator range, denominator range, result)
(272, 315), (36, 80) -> 0.67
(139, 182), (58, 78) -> 0.76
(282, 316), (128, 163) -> 0.85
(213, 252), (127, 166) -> 0.96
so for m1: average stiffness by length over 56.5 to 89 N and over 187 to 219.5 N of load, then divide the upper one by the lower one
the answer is 0.7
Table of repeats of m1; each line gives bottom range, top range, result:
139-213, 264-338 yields 0.92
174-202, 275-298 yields 0.81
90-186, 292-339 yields 0.93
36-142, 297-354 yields 0.86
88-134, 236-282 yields 0.83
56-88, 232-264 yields 0.73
